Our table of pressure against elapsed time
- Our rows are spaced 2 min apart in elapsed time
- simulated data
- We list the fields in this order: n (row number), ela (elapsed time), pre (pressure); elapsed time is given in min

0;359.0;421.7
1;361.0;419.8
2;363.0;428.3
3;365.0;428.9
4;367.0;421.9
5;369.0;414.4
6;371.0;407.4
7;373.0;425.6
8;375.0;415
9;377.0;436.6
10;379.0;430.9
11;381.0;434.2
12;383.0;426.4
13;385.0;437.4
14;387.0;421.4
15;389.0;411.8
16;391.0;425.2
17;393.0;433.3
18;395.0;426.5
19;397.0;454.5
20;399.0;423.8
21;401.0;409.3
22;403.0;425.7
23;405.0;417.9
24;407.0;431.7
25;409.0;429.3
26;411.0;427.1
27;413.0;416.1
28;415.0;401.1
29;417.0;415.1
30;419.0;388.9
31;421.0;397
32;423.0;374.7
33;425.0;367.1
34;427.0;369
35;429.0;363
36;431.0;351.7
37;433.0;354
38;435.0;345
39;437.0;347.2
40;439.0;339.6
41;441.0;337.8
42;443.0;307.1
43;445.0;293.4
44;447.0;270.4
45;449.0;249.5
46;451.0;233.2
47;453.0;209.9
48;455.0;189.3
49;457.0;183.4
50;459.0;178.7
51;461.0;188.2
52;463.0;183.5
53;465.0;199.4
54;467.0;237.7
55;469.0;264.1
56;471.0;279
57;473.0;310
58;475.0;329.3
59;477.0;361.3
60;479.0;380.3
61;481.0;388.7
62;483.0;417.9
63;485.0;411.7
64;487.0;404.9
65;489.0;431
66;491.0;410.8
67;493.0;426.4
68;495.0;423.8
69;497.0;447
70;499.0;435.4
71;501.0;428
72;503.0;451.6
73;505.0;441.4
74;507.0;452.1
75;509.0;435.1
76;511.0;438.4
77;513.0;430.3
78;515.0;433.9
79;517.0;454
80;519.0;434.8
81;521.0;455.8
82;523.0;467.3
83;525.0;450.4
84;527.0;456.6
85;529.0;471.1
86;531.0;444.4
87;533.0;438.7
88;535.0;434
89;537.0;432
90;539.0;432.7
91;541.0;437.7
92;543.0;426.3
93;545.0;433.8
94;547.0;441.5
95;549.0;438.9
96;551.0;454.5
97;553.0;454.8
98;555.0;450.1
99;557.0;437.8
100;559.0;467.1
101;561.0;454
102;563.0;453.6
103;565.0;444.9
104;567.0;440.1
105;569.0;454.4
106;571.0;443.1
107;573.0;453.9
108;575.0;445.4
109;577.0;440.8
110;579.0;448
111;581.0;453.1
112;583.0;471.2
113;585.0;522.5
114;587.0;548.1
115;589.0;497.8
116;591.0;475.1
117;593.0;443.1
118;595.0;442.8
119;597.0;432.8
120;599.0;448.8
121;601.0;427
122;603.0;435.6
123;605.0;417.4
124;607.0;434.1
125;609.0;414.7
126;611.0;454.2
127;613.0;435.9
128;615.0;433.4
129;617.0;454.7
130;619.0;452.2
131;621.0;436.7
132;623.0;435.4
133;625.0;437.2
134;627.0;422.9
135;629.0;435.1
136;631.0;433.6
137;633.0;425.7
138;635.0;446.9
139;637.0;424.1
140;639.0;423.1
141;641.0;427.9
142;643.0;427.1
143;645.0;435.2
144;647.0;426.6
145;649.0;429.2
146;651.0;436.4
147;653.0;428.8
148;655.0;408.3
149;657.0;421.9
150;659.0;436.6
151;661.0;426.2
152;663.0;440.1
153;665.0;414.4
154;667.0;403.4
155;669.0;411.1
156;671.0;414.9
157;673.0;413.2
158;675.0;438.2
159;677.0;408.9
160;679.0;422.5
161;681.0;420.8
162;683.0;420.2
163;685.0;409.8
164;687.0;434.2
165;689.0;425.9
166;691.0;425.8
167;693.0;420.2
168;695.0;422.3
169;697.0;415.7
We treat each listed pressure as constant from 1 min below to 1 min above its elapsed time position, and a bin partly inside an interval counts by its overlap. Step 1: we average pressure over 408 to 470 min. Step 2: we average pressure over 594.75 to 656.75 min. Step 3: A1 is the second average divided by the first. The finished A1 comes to 1.40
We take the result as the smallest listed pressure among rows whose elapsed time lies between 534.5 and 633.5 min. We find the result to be 414.7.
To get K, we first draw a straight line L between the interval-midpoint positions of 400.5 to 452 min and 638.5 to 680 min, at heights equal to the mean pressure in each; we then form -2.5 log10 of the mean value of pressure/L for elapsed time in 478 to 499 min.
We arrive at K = -0.10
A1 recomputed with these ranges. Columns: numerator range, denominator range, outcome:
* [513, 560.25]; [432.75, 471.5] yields 1.73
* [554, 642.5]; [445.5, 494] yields 1.50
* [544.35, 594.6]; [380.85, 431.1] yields 1.11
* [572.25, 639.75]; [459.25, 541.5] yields 1.13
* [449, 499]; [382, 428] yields 0.76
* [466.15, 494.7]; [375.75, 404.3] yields 0.85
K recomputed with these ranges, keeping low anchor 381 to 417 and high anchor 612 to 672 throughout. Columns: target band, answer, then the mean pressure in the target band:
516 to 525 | -0.06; 453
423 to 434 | 0.17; 362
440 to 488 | 0.44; 284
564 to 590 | -0.09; 466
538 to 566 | -0.04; 445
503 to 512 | -0.04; 443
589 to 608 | -0.04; 443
